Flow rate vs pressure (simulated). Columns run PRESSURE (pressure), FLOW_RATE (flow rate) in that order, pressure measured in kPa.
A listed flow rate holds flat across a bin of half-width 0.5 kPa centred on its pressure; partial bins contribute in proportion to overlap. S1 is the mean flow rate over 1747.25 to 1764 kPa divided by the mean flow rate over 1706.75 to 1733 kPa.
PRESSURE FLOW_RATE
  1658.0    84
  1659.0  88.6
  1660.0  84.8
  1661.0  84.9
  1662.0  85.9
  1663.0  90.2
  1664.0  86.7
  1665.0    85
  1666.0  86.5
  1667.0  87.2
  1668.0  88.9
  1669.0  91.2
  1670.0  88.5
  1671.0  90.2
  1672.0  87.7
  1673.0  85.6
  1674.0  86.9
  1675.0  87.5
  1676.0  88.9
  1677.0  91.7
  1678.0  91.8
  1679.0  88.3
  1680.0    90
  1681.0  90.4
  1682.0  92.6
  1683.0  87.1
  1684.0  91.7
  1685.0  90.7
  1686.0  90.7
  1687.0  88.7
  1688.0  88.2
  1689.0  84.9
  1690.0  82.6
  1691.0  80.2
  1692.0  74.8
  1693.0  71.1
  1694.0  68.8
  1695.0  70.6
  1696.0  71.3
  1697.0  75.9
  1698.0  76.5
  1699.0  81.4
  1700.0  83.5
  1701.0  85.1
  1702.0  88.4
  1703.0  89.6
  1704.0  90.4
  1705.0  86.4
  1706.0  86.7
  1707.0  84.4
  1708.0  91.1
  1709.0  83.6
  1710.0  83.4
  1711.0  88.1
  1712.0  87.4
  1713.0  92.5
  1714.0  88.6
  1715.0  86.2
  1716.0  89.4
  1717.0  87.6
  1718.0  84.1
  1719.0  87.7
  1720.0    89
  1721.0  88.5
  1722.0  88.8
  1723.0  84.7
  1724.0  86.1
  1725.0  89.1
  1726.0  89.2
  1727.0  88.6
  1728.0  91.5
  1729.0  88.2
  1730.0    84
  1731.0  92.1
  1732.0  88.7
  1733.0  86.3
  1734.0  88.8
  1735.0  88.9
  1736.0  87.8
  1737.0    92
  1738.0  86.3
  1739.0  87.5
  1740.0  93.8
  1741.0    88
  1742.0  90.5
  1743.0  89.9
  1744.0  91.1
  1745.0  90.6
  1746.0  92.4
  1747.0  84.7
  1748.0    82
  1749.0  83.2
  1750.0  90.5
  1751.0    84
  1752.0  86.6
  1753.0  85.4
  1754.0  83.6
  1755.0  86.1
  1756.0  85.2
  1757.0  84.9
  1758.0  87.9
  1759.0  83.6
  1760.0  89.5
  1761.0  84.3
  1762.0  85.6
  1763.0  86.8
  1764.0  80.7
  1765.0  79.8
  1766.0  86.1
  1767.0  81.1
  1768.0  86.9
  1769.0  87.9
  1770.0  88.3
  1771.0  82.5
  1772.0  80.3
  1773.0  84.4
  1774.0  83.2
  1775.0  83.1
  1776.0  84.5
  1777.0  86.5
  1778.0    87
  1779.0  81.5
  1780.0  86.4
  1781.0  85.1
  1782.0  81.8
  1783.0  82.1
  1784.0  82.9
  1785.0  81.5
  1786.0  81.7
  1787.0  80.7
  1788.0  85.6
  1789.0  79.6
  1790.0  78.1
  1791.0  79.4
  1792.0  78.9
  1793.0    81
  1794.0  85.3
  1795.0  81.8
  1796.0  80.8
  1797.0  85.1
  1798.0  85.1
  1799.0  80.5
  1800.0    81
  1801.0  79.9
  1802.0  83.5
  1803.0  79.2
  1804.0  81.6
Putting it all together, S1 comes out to 0.97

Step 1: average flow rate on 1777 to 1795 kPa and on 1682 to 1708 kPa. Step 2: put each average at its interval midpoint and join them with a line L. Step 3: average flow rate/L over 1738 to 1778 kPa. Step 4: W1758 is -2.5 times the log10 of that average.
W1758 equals -0.044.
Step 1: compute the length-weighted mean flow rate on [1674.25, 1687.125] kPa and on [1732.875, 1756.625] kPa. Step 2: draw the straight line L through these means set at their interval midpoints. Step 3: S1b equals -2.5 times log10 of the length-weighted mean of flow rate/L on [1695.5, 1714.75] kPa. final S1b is 0.052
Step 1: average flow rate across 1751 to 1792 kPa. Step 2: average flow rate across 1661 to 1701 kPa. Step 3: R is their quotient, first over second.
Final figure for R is 1.0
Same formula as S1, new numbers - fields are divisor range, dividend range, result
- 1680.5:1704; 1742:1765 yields 1.04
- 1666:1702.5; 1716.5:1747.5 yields 1.04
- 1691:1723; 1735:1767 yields 1.03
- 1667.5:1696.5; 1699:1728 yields 1.02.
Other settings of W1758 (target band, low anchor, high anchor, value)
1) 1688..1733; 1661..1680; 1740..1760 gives 0.04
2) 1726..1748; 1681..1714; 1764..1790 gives -0.06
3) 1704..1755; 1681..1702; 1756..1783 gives -0.06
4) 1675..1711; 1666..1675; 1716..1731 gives 0.04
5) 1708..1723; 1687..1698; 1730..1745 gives -0.05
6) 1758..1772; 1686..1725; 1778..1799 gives -0.03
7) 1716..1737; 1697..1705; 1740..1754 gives -0.02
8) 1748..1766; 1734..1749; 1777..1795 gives 0.02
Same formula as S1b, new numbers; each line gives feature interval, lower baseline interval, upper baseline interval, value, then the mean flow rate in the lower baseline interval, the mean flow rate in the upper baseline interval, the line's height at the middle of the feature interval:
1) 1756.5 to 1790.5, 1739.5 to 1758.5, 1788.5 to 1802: 0.00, 87.4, 81.4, 84.2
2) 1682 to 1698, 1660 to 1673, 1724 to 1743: 0.09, 87.5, 88.9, 88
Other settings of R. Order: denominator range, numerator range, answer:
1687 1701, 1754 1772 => 1.08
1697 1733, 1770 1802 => 0.95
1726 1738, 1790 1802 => 0.92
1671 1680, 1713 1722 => 0.99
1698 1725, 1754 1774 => 0.98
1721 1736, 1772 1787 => 0.95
